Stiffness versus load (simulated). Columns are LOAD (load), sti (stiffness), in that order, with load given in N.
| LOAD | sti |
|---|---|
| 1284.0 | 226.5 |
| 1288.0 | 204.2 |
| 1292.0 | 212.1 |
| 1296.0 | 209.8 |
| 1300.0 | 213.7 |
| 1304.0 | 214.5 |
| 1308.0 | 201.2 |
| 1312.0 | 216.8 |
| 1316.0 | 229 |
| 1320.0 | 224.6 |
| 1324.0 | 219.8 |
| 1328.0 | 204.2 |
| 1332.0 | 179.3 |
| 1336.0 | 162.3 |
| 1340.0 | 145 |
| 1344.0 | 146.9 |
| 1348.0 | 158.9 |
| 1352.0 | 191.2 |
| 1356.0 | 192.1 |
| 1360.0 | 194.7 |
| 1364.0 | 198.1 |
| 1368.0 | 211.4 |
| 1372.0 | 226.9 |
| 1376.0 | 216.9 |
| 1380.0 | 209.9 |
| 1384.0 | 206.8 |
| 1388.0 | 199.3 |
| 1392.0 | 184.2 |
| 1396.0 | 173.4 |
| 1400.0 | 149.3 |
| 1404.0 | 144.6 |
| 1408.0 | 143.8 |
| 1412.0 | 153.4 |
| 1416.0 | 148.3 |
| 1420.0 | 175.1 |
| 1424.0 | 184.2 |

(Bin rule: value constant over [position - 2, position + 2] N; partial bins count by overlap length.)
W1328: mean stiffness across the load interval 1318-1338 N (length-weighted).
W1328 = 198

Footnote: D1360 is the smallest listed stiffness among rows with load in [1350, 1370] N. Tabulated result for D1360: 191.2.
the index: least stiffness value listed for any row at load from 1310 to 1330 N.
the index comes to 204.2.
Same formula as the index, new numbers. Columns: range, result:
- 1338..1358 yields 145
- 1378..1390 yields 199.3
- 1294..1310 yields 201.2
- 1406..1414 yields 143.8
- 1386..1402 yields 149.3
